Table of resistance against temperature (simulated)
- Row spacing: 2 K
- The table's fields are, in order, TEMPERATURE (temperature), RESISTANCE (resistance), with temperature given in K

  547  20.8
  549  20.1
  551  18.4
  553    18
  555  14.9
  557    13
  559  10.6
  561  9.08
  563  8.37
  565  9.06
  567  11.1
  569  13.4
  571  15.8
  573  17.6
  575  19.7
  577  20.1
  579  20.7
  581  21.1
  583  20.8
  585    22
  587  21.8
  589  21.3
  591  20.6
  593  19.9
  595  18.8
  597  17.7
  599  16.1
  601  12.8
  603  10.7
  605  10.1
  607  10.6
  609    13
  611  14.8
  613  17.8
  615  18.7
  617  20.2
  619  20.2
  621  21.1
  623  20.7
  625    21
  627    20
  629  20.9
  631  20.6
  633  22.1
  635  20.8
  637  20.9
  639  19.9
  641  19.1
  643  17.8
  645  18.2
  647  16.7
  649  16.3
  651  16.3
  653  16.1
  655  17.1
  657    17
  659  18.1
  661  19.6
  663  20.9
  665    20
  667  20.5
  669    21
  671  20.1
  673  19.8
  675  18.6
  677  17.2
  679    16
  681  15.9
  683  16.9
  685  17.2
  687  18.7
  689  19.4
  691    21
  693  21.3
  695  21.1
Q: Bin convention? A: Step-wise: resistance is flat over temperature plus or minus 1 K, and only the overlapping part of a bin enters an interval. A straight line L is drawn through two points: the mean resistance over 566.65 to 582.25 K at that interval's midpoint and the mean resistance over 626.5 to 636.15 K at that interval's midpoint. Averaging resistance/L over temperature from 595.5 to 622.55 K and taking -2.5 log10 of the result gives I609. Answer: 0.24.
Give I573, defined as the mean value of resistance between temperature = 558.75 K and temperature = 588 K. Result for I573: 16.2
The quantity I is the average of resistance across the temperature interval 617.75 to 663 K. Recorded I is 19.2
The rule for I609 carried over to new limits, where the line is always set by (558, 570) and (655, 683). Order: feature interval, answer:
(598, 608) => 0.111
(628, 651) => -0.183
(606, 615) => -0.040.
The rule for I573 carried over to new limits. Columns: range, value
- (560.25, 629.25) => 17.1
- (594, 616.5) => 14.8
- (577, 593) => 21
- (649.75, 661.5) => 17.2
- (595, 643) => 17.8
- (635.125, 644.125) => 19.5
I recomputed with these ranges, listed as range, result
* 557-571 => 10.9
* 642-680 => 18.3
